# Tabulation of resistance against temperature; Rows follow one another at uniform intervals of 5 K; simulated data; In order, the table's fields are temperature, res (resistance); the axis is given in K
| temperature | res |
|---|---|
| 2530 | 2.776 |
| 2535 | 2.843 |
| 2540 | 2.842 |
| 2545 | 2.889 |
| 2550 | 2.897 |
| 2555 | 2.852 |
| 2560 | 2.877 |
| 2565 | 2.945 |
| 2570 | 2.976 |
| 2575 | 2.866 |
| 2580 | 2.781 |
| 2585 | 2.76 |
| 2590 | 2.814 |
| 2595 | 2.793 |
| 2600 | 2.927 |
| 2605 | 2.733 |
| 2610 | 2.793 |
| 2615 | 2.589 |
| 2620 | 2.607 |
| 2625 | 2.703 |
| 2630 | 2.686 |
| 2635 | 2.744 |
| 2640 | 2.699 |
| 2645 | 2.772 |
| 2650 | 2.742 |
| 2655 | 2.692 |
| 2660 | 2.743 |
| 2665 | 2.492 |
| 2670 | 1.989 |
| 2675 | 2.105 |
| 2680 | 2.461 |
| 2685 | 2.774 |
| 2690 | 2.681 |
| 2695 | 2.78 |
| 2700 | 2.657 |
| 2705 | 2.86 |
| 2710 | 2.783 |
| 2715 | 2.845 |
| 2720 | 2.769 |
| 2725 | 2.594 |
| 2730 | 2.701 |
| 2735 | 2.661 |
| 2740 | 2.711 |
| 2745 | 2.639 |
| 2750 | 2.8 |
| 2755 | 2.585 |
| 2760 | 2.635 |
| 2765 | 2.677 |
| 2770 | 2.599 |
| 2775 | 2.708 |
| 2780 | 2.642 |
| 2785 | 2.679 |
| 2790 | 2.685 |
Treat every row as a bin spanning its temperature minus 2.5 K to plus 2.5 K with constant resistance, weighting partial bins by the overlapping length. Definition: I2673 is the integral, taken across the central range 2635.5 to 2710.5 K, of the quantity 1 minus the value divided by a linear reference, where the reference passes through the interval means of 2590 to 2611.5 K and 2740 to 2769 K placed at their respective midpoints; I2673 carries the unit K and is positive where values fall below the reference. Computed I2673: 3.5 K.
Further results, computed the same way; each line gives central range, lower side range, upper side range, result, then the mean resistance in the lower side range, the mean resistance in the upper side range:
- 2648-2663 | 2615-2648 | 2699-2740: -0.1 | 2.69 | 2.74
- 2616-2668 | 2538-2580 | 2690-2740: 2.4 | 2.89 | 2.73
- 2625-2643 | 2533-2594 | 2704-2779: 0.6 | 2.86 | 2.7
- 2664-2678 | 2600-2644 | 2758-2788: 2.7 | 2.71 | 2.66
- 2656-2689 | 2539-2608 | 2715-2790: 3.7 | 2.85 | 2.68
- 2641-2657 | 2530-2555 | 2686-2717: 0.4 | 2.86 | 2.77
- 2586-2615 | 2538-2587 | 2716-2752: 0.4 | 2.87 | 2.7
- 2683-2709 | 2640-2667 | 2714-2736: -0.5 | 2.69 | 2.71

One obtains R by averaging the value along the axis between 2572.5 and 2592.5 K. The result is 2.81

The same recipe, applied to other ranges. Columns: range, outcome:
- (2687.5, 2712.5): 2.75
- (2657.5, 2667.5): 2.62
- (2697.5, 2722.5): 2.78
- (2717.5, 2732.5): 2.69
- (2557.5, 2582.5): 2.89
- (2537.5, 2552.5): 2.88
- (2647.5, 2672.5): 2.53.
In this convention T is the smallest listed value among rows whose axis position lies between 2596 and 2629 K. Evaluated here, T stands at 2.589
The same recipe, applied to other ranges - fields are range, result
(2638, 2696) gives 1.989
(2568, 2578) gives 2.866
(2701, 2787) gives 2.585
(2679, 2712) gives 2.461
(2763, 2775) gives 2.599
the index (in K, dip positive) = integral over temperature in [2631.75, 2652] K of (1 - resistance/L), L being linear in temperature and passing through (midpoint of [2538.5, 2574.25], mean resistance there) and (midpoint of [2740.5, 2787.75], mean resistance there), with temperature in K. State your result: 0.5 K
